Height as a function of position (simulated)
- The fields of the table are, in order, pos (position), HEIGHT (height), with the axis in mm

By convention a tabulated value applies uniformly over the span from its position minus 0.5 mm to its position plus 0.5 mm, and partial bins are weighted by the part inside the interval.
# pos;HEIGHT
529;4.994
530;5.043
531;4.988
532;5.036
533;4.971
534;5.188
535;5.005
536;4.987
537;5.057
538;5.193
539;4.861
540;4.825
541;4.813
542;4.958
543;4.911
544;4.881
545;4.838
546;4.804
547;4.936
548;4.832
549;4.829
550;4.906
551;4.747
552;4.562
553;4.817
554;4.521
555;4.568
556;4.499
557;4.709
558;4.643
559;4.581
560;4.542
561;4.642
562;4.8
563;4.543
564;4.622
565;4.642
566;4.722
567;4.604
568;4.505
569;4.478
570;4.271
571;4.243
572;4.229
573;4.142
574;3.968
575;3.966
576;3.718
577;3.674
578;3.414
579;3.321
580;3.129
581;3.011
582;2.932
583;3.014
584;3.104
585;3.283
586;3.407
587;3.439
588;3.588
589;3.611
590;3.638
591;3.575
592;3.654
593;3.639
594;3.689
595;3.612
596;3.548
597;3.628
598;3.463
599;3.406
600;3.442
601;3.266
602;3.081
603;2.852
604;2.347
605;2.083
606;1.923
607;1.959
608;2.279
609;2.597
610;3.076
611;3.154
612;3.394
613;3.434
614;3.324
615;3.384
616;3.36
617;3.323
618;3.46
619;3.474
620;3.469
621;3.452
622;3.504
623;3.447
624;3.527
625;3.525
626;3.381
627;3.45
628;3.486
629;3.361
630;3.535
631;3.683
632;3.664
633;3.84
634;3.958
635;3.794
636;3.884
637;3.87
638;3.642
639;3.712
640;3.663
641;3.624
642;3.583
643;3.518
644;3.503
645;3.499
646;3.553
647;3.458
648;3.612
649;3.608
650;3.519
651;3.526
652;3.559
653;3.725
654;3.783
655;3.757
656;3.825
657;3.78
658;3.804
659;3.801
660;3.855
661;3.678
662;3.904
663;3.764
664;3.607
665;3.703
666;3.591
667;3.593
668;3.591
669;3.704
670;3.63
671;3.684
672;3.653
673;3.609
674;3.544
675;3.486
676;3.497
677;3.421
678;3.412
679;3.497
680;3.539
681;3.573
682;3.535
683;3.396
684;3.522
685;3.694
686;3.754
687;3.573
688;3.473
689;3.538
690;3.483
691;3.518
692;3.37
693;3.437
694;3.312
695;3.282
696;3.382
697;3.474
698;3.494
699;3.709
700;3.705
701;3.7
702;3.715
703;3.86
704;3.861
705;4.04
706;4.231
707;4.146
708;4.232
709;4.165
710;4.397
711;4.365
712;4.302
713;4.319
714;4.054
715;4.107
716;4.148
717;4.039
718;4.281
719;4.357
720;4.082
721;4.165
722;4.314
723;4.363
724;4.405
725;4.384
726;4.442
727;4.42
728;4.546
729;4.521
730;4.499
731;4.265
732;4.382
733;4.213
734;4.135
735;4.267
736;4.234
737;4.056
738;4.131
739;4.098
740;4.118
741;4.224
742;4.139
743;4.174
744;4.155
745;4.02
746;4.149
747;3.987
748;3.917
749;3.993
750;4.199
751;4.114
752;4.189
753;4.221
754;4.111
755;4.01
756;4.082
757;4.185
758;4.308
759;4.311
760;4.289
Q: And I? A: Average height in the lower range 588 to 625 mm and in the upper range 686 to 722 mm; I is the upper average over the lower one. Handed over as 1.2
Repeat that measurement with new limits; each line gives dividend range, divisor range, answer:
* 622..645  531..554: 0.74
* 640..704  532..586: 0.82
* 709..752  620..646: 1.17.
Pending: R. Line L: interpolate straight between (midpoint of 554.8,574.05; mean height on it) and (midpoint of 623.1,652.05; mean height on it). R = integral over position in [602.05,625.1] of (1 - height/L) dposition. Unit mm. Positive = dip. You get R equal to 5.0 mm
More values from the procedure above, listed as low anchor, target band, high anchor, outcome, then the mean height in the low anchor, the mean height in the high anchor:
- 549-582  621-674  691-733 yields 6.56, 4.29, 4.05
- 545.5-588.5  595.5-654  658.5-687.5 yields 7.45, 4.18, 3.61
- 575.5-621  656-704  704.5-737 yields 3.94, 3.23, 4.27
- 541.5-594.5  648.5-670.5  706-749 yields 2.67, 4.18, 4.23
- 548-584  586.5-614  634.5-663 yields 5.80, 4.24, 3.68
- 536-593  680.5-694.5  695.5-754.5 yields 2.18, 4.26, 4.13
